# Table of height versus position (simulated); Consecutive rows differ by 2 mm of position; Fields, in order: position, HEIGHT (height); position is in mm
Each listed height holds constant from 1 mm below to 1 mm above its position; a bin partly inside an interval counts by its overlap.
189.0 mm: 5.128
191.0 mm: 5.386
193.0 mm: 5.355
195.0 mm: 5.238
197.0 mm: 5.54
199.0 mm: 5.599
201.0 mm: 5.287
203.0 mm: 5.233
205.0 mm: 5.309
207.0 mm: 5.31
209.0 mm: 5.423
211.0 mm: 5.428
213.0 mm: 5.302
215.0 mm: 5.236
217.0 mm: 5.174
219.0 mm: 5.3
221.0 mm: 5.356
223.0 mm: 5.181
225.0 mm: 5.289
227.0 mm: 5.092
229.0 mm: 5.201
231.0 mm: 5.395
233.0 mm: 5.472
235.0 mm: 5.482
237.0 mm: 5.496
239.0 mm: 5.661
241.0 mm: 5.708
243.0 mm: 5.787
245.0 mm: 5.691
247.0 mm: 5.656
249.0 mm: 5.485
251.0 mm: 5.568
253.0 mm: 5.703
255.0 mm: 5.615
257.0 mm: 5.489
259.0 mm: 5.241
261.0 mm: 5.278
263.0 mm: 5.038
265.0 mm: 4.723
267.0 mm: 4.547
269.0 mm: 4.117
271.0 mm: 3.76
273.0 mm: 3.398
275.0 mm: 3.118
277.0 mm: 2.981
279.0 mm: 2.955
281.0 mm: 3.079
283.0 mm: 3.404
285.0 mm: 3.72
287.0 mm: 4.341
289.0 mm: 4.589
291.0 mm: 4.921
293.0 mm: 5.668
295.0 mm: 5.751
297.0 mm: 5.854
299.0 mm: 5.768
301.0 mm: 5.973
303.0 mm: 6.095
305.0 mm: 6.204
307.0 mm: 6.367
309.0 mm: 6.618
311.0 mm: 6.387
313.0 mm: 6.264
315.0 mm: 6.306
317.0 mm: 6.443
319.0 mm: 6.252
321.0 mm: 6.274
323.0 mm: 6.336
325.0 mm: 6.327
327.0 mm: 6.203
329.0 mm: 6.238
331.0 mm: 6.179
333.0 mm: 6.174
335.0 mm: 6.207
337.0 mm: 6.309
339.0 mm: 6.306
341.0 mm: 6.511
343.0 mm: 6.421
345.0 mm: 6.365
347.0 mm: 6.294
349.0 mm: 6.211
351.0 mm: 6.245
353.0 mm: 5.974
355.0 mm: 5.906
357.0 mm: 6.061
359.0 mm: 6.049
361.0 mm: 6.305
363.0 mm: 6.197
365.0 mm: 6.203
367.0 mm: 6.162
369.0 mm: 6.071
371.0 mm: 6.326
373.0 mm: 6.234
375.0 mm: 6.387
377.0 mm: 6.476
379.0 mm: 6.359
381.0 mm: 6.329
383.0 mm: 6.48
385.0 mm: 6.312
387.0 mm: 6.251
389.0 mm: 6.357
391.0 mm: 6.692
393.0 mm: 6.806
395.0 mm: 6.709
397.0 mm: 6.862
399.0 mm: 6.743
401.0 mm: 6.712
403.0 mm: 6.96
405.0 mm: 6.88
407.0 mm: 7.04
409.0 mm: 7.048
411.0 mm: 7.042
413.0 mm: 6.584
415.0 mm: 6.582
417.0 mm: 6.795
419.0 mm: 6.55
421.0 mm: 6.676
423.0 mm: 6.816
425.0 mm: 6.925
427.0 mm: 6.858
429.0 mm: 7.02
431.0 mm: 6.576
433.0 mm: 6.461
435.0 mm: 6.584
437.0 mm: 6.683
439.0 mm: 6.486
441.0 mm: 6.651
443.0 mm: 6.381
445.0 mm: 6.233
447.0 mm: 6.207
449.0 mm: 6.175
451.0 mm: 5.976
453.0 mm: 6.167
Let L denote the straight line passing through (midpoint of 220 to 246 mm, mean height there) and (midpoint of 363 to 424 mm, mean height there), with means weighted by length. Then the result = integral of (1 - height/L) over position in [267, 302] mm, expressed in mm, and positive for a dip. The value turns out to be 9.0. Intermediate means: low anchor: 5.45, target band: 4.32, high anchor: 6.58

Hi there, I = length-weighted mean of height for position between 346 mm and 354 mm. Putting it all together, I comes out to 6.18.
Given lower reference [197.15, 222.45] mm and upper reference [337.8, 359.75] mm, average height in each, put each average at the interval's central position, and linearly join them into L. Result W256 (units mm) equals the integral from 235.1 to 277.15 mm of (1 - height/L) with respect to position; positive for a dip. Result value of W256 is 4.6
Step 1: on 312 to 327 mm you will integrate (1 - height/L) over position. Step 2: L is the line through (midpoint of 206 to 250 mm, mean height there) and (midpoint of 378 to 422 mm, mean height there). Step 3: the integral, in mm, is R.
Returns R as -0.55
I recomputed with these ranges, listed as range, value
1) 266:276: 3.79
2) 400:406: 6.85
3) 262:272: 4.44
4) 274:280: 3.02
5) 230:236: 5.45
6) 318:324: 6.29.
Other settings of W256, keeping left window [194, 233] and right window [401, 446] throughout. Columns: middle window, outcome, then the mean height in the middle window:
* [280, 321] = 2.7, 5.52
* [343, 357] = 0.1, 6.18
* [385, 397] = -0.1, 6.57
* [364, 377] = 0.2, 6.25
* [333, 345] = -0.4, 6.34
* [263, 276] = 3.8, 4.03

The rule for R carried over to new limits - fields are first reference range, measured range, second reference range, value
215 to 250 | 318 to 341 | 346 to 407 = -0.7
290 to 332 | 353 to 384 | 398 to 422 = 1.4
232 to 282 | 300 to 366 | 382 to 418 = -4.8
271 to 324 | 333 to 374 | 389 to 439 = -2.0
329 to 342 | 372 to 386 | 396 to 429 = 0.5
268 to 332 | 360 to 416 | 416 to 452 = -3.9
